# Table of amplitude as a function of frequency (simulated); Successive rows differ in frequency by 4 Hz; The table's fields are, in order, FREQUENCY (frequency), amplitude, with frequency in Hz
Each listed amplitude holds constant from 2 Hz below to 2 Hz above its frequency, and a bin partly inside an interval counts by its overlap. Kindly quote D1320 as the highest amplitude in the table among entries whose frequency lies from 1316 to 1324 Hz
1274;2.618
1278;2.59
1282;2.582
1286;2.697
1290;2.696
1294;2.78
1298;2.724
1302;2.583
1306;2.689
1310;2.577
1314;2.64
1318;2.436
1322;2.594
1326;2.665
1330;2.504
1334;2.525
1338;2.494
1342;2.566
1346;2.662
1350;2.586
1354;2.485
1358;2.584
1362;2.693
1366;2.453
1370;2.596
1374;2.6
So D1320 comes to 2.594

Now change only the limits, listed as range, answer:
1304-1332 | 2.689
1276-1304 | 2.78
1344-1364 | 2.693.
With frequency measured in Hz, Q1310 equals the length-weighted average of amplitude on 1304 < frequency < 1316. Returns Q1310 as 2.64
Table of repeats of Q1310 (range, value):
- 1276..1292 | 2.64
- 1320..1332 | 2.59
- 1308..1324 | 2.56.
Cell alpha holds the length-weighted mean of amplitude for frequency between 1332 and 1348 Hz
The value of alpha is 2.56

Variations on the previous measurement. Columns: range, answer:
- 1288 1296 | 2.74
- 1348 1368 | 2.56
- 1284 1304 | 2.7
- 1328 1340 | 2.51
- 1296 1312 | 2.64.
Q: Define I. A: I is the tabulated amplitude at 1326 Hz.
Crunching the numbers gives 2.665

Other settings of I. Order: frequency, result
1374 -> 2.6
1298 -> 2.724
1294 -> 2.78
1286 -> 2.697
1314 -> 2.64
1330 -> 2.504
